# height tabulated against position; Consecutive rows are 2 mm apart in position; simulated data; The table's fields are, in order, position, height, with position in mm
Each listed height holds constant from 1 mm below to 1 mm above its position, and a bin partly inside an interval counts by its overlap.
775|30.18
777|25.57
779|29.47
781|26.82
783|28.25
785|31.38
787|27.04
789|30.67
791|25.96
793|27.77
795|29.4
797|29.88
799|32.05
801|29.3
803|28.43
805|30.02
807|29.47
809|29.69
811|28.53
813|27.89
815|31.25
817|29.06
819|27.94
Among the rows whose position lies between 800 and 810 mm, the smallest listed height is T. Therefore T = 28.43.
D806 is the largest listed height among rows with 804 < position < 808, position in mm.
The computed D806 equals 30.02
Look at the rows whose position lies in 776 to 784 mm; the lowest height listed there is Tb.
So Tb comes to 25.57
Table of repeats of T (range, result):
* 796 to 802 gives 29.3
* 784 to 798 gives 25.96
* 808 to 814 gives 27.89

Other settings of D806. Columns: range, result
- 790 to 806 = 32.05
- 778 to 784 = 29.47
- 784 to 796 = 31.38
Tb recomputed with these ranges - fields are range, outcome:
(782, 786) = 28.25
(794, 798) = 29.4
